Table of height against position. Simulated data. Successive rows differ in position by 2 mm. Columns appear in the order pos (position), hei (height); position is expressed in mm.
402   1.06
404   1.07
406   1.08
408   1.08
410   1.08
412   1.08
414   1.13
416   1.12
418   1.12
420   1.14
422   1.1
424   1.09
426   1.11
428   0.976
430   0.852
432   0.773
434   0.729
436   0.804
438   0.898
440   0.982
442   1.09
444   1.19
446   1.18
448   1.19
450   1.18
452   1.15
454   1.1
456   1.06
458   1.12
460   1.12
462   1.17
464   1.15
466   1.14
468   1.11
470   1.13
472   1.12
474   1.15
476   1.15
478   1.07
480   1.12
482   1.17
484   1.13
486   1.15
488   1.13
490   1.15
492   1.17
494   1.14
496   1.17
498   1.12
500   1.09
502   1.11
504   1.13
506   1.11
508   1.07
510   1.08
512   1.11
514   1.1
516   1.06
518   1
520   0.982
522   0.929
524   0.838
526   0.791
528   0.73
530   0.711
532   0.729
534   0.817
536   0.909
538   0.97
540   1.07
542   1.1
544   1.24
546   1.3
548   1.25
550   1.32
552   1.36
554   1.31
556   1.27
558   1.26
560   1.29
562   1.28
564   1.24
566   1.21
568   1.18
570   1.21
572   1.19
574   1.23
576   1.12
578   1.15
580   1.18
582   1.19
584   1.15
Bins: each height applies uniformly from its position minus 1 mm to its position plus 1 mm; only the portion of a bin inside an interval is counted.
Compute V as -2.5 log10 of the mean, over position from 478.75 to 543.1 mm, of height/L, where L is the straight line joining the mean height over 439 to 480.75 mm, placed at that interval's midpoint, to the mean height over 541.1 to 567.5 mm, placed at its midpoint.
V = 0.17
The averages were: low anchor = 1.13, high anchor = 1.26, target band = 1.03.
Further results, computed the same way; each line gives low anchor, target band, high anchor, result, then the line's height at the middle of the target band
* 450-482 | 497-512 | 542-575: 0.074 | 1.18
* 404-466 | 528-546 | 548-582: 0.253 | 1.2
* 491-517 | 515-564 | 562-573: 0.102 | 1.17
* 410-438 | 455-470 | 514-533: -0.181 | 0.953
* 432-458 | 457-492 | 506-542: -0.134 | 1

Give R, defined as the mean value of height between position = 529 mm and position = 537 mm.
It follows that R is 0.791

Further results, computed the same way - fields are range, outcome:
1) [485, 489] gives 1.14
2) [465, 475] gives 1.13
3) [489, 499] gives 1.15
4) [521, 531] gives 0.8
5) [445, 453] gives 1.18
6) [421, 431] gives 1.03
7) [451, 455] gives 1.12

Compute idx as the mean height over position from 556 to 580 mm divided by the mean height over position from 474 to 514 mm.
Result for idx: 1.1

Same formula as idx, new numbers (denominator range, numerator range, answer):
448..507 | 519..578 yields 0.97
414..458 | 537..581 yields 1.16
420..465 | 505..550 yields 0.96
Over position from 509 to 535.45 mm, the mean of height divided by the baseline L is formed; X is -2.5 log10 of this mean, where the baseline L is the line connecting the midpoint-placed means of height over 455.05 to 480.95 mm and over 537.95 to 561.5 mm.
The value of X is 0.30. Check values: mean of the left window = 1.12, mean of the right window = 1.24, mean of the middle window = 0.914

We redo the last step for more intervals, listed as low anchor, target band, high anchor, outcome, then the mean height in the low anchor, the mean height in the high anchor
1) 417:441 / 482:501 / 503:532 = -0.18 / 0.965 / 0.966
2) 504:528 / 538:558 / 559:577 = -0.09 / 1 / 1.22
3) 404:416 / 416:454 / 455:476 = 0.07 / 1.09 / 1.13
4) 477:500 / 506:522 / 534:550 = 0.07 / 1.14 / 1.11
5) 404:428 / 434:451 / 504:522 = 0.04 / 1.1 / 1.06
